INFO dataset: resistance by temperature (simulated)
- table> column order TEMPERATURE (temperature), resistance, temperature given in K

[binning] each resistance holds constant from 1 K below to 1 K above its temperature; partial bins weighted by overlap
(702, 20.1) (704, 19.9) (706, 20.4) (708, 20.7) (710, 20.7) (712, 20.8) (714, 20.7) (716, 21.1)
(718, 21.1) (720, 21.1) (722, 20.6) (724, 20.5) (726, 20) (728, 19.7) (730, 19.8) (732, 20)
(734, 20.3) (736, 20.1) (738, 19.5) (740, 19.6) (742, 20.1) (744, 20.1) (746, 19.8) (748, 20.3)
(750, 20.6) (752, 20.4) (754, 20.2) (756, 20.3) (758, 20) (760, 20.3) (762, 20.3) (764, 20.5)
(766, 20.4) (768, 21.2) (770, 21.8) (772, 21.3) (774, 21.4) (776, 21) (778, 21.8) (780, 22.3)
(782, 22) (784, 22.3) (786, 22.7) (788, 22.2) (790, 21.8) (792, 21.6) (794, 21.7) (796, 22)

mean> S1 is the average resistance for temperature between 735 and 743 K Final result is 19.8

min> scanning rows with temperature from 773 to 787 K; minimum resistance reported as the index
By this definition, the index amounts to 21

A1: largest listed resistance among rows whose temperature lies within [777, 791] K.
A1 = 22.7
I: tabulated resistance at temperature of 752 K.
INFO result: 20.4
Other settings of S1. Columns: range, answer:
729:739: 19.9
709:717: 20.8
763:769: 20.7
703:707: 20.1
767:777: 21.3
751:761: 20.2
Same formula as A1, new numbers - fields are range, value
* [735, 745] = 20.1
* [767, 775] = 21.8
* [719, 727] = 21.1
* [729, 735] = 20.3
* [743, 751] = 20.6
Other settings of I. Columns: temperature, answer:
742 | 20.1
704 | 19.9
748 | 20.3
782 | 22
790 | 21.8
